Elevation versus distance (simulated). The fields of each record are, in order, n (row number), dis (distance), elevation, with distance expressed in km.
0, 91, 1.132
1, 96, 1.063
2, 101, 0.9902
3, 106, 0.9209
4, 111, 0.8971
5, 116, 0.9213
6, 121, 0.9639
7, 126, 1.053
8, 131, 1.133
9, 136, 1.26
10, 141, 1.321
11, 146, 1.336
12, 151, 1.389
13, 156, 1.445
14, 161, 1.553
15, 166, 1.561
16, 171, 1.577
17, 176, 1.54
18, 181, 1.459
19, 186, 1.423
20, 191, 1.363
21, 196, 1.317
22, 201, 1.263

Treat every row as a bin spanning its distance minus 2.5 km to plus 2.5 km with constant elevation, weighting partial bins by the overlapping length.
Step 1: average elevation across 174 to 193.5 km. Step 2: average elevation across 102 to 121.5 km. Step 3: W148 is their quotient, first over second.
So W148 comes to 1.56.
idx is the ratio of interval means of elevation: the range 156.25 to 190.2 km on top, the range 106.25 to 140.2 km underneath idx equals 1.44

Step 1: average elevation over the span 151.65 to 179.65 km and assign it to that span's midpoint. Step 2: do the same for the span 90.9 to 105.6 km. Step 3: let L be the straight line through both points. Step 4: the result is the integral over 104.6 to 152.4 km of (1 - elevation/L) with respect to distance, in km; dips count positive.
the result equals 5.35 km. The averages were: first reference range 1.03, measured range 1.12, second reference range 1.52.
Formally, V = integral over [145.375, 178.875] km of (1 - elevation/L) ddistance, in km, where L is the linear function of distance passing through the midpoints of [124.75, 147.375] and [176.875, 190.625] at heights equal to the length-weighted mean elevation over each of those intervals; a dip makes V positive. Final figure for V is -3.8 km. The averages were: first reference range 1.22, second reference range 1.44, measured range 1.49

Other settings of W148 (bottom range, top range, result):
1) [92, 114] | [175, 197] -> 1.45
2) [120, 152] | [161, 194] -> 1.23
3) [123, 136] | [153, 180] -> 1.36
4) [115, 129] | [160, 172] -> 1.58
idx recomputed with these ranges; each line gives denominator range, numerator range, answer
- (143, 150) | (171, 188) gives 1.11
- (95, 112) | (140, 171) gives 1.50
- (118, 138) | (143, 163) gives 1.30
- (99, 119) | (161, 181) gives 1.66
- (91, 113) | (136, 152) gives 1.35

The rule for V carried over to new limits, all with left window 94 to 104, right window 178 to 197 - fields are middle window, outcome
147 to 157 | -1.2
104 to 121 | 2.5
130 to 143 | -0.7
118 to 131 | 1.2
